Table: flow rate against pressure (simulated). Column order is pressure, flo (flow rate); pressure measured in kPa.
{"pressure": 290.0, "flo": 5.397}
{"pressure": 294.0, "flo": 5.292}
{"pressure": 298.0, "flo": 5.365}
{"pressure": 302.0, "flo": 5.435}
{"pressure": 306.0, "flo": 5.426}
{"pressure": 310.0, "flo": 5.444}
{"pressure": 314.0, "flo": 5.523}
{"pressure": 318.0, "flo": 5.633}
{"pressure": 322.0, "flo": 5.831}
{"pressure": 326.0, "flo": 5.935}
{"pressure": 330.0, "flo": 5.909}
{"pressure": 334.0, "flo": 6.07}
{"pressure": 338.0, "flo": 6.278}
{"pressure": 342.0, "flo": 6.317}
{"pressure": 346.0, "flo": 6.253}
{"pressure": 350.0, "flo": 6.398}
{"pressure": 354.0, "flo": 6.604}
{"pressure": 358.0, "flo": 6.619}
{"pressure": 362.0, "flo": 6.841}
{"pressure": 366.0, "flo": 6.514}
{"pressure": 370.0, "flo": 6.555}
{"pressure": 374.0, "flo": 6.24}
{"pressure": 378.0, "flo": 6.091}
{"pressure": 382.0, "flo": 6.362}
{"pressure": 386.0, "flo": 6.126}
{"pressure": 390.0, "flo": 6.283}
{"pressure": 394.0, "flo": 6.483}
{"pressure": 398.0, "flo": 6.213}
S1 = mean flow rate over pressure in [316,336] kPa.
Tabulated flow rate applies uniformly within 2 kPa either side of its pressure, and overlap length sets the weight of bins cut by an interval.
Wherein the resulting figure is 5.88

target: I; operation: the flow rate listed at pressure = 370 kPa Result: 6.555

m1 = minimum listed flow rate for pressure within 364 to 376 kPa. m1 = 6.24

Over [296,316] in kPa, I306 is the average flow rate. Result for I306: 5.44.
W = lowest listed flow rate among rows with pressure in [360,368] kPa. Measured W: 6.514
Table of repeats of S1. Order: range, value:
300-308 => 5.43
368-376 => 6.4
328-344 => 6.14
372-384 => 6.23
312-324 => 5.66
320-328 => 5.88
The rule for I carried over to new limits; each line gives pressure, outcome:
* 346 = 6.253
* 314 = 5.523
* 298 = 5.365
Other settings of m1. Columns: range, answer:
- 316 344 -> 5.633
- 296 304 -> 5.365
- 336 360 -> 6.253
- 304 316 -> 5.426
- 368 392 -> 6.091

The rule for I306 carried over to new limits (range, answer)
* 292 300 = 5.33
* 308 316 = 5.48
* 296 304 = 5.4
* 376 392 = 6.22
